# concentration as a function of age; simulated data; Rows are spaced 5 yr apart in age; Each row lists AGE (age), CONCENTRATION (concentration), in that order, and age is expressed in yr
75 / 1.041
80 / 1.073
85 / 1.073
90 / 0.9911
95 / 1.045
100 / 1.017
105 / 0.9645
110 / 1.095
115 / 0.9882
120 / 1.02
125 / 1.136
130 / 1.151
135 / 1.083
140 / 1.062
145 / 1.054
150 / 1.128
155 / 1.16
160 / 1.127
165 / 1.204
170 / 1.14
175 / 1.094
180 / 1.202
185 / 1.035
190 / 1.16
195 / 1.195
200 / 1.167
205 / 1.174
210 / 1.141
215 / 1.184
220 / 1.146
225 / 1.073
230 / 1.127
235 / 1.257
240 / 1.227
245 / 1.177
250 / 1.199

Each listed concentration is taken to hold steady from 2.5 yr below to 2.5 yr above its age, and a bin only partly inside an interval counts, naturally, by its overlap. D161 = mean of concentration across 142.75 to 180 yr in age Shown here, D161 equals 1.13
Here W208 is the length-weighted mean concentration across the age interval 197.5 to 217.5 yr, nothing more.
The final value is 1.17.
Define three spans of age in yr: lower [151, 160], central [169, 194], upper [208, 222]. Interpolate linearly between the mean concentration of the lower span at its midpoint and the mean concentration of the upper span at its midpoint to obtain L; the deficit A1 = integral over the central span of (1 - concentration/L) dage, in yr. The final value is 0.5 yr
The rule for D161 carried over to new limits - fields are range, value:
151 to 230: 1.15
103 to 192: 1.1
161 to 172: 1.17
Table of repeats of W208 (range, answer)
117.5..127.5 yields 1.08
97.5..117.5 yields 1.02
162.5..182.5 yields 1.16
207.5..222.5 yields 1.16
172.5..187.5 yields 1.11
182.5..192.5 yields 1.1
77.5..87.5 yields 1.07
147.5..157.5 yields 1.14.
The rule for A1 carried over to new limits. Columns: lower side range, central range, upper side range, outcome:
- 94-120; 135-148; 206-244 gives 0.0 yr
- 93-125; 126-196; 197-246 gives -2.2 yr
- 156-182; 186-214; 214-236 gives -0.3 yr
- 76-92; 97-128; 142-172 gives 1.2 yr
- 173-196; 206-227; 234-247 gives 0.7 yr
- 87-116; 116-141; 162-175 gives -0.3 yr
